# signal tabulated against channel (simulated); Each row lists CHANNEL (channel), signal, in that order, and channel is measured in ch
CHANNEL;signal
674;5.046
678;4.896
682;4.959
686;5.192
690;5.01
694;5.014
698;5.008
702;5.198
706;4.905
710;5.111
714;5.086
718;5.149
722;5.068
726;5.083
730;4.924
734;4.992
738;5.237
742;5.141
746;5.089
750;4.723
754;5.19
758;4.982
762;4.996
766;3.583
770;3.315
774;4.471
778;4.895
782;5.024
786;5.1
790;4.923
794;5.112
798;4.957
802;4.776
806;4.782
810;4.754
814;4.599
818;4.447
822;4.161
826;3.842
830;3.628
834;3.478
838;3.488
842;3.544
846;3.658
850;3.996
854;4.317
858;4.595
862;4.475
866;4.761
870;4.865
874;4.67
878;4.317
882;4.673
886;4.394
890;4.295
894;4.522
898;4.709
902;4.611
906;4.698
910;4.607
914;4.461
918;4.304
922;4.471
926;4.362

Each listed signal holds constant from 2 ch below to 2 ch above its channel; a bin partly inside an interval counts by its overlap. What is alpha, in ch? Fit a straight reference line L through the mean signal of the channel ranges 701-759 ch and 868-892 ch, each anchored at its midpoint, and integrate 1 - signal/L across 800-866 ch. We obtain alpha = 7.3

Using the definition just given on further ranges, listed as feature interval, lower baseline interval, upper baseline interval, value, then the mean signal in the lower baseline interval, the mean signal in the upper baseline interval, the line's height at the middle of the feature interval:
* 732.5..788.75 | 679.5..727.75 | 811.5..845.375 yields -2.9 ch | 5.06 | 3.9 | 4.53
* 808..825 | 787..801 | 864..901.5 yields 1.5 ch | 4.99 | 4.58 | 4.89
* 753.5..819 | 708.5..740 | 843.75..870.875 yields 0.6 ch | 5.08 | 4.35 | 4.74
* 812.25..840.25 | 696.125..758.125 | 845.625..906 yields 4.4 ch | 5.06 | 4.49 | 4.68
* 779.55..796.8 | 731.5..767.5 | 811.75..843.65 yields -2.4 ch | 4.9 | 3.91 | 4.41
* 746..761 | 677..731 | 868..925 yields -0.2 ch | 5.05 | 4.54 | 4.92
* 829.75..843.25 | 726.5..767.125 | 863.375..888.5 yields 3.4 ch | 4.92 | 4.6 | 4.7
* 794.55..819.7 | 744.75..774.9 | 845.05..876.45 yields -1.4 ch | 4.53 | 4.44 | 4.49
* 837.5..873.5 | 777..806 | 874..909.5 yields 3.4 ch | 4.96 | 4.54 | 4.69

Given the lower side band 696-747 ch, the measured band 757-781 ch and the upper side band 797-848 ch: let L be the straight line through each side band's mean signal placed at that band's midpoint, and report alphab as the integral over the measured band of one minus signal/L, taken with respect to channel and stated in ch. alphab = 1.4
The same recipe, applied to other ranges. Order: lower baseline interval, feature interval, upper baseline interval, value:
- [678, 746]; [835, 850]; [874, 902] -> 3.3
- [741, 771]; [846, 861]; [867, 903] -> 1.2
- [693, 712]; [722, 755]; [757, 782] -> -2.4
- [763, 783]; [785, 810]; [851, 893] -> -3.5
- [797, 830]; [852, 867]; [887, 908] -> 0.0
